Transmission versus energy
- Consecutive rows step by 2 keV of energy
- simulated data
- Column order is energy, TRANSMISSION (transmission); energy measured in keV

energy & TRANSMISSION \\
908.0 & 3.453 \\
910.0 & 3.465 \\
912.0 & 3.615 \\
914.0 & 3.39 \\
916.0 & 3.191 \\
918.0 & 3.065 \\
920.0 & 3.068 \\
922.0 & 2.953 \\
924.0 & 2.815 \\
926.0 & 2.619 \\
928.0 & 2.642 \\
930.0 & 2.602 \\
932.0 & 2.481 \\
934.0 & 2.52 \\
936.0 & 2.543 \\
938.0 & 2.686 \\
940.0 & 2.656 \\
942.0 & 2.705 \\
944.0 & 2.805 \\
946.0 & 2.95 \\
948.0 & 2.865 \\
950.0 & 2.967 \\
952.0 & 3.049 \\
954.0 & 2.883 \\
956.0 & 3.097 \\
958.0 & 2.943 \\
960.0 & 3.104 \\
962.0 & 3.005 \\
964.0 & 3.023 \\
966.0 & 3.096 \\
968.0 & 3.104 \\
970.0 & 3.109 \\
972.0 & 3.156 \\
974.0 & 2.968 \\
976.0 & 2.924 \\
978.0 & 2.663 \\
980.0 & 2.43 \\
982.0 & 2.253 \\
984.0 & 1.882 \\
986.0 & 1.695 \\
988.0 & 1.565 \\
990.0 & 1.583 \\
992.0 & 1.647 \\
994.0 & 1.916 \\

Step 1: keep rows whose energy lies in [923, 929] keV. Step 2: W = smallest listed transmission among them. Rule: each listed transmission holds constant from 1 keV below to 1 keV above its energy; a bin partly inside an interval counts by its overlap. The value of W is 2.619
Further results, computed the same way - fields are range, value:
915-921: 3.065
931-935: 2.481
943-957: 2.805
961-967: 3.005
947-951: 2.865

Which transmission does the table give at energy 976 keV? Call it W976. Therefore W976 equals 2.924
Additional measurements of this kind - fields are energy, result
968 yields 3.104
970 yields 3.109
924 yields 2.815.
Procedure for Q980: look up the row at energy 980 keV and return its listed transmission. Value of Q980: 2.43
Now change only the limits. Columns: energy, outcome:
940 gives 2.656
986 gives 1.695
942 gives 2.705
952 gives 3.049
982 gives 2.253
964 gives 3.023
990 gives 1.583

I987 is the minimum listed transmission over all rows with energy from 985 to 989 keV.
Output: 1.565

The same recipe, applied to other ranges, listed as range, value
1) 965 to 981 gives 2.43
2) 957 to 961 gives 2.943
